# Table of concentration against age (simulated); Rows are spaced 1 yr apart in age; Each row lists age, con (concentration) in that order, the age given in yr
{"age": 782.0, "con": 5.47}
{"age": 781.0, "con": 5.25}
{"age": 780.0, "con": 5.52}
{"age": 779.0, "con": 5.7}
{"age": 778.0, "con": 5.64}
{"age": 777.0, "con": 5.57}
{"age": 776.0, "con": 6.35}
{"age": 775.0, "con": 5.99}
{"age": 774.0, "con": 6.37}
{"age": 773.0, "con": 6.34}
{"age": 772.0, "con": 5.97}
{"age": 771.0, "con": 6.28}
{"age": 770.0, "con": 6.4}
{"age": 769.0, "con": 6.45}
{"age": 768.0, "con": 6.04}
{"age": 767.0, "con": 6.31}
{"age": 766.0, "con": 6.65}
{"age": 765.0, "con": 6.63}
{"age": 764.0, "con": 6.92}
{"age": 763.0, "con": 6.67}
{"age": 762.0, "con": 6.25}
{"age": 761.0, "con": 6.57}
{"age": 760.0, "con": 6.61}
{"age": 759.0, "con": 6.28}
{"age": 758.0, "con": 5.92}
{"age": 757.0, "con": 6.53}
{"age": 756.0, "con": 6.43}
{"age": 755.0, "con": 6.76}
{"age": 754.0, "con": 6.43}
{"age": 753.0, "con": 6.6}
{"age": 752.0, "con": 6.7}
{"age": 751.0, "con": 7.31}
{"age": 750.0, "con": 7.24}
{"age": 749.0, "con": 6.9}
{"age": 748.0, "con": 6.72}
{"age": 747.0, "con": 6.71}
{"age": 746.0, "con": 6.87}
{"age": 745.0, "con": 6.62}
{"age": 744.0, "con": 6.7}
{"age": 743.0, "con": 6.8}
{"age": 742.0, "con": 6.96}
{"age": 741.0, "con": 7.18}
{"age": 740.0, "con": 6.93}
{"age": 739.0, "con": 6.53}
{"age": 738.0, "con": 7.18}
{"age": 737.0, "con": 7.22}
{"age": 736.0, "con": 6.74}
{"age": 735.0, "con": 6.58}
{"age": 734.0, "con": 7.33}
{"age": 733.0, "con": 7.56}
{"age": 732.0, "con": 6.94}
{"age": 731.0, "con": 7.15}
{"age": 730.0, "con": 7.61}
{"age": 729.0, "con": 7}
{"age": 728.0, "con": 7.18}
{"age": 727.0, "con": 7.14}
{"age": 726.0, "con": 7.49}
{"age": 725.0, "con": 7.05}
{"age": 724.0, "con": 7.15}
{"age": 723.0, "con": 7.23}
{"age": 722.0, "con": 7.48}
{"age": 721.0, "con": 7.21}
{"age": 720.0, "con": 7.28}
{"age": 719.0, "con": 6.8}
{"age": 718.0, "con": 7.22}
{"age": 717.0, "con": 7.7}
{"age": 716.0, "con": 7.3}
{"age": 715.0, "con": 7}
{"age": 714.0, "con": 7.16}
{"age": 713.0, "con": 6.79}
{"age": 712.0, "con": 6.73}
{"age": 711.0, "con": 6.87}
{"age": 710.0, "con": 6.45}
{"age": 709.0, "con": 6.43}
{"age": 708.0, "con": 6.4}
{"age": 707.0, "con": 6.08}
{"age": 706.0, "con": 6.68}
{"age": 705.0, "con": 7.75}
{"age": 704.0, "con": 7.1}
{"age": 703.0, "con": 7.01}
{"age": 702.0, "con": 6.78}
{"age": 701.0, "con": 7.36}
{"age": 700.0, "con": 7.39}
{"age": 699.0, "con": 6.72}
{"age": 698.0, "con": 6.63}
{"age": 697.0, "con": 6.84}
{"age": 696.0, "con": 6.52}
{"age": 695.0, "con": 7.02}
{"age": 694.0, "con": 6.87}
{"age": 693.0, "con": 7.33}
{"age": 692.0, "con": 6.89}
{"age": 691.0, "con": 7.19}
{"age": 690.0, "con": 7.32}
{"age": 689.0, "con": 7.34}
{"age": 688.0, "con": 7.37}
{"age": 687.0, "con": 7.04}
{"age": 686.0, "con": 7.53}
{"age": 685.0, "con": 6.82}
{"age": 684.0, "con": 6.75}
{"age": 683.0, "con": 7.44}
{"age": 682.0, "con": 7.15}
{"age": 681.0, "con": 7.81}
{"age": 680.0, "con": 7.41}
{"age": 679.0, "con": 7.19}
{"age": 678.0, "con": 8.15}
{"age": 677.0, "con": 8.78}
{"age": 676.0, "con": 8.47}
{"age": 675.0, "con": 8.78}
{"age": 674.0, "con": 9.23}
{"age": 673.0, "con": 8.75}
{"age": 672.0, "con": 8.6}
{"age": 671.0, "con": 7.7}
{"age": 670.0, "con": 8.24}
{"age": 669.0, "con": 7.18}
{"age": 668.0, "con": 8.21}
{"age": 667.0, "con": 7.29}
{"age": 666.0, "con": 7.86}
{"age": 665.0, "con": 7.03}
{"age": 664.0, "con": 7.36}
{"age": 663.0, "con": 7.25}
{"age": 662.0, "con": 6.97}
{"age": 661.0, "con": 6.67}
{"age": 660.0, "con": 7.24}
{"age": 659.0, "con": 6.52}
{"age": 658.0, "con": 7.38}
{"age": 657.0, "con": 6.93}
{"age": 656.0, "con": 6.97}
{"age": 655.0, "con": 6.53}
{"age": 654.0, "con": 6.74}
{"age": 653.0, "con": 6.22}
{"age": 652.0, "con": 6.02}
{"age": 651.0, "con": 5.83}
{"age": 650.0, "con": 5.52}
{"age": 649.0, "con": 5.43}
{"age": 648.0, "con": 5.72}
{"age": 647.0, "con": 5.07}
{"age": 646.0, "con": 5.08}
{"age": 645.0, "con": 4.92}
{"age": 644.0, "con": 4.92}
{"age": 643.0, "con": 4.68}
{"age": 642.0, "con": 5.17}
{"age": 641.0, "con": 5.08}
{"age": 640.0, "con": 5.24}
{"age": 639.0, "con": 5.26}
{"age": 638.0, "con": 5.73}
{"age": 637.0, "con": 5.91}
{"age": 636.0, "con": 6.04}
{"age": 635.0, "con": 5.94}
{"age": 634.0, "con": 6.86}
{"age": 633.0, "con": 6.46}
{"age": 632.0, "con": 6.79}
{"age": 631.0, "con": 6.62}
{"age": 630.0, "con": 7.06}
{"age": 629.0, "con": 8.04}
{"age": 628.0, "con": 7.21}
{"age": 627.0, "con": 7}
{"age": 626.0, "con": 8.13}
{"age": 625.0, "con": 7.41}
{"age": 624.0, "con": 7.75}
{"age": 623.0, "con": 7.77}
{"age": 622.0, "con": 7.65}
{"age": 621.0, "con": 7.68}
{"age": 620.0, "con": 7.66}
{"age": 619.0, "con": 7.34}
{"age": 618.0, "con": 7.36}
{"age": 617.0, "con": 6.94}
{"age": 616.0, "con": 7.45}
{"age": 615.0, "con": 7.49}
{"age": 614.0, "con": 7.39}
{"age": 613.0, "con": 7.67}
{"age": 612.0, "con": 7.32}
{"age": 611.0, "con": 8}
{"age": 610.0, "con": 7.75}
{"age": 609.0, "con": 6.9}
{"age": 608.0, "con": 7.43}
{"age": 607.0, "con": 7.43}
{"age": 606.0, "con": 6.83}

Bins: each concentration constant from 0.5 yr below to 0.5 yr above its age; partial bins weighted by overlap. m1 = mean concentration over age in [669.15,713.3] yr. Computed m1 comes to 7.31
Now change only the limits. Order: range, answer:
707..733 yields 7.06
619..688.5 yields 6.92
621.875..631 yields 7.5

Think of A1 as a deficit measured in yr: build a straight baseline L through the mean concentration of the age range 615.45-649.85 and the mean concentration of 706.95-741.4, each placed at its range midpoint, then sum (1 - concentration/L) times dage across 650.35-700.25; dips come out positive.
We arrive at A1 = -4.31 yr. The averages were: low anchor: 6.44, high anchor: 7.04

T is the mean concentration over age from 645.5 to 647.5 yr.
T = 5.08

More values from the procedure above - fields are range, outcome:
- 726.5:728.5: 7.16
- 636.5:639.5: 5.63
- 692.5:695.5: 7.07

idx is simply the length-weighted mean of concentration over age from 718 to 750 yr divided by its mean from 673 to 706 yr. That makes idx 0.95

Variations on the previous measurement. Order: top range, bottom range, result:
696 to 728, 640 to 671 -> 1.09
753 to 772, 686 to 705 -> 0.91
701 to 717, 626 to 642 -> 1.08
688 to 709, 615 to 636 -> 0.96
